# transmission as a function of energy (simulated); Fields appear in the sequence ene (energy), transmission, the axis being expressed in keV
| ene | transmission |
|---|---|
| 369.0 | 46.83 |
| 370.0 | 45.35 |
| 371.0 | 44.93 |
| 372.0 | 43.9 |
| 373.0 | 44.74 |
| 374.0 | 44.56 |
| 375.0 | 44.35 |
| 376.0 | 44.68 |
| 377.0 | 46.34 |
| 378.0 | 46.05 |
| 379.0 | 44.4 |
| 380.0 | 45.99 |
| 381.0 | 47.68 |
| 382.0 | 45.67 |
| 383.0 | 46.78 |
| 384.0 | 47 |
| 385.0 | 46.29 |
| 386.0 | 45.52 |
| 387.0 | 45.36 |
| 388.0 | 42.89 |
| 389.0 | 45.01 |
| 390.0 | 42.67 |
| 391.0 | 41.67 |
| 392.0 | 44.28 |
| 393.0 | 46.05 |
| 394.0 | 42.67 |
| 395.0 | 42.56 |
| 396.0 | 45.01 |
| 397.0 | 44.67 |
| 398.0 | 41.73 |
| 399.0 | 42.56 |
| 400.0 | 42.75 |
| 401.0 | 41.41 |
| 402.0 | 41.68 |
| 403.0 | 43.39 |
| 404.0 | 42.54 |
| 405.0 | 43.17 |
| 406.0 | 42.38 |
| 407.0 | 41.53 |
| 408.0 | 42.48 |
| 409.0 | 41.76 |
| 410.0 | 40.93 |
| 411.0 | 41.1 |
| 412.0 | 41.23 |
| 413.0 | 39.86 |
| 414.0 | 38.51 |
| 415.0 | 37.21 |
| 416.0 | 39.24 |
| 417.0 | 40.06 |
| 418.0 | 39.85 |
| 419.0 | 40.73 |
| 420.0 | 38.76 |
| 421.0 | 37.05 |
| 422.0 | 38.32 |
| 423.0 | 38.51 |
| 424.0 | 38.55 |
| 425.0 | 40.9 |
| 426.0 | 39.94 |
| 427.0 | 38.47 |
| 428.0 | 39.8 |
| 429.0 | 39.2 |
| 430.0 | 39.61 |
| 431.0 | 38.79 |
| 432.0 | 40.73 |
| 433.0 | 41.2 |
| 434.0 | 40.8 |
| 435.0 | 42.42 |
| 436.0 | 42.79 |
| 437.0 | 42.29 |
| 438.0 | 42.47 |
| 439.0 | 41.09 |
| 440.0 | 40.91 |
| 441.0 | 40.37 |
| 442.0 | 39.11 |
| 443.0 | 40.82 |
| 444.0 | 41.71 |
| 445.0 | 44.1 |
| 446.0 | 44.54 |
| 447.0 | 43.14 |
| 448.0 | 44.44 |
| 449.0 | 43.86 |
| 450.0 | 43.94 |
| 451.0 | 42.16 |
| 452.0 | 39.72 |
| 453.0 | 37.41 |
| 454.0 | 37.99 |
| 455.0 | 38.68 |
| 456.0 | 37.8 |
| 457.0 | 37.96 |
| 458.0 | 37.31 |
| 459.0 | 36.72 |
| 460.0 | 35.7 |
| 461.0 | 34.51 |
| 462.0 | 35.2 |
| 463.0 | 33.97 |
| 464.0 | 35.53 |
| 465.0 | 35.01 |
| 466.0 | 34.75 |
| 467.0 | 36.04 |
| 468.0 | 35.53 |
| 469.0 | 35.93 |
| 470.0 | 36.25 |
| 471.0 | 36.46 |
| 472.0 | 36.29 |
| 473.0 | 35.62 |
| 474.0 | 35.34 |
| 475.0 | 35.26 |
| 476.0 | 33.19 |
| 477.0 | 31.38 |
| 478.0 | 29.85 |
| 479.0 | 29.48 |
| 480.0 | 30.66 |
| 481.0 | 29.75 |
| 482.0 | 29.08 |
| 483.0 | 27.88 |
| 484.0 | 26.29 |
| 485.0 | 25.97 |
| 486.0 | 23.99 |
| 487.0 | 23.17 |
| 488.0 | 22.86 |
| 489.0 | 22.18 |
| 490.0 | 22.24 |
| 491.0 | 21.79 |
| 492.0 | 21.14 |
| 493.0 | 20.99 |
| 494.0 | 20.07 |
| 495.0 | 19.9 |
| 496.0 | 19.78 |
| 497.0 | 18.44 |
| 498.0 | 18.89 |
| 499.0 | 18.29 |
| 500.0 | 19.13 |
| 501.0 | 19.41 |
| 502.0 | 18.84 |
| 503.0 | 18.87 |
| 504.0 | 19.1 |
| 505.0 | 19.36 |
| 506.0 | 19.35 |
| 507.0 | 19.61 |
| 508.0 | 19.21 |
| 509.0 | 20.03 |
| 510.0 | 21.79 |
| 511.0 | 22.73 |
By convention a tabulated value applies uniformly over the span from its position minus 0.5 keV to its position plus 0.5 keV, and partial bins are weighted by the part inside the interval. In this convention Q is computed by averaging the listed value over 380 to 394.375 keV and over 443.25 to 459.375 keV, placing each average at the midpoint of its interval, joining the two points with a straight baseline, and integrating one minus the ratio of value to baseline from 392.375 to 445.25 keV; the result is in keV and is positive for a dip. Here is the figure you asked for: 2.3 keV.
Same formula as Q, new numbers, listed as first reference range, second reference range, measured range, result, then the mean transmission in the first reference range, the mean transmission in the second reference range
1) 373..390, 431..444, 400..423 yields 1.4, 45.4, 41.2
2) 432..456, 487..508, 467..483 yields -2.3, 41.5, 20.1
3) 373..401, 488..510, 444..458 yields -4.8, 44.6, 20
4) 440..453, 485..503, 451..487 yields -2.4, 42.1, 20.8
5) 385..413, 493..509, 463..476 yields -4.4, 42.9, 19.3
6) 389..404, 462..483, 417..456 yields -2.6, 43.1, 33.7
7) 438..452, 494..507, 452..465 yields 0.0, 42.2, 19.2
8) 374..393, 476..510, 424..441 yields -2.7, 45.2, 22.8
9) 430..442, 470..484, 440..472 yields -1.6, 41.1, 32.3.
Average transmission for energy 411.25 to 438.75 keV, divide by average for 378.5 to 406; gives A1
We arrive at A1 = 0.91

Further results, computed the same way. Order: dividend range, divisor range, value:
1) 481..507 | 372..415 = 0.50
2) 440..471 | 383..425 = 0.92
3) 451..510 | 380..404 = 0.65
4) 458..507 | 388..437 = 0.67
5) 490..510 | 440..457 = 0.48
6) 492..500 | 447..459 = 0.49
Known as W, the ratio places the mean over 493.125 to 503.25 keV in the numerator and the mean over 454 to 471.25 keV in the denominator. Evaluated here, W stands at 0.53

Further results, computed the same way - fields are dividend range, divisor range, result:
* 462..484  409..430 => 0.85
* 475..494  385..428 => 0.63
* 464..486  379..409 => 0.74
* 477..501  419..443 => 0.59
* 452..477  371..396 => 0.80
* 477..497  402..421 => 0.60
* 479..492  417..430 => 0.65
